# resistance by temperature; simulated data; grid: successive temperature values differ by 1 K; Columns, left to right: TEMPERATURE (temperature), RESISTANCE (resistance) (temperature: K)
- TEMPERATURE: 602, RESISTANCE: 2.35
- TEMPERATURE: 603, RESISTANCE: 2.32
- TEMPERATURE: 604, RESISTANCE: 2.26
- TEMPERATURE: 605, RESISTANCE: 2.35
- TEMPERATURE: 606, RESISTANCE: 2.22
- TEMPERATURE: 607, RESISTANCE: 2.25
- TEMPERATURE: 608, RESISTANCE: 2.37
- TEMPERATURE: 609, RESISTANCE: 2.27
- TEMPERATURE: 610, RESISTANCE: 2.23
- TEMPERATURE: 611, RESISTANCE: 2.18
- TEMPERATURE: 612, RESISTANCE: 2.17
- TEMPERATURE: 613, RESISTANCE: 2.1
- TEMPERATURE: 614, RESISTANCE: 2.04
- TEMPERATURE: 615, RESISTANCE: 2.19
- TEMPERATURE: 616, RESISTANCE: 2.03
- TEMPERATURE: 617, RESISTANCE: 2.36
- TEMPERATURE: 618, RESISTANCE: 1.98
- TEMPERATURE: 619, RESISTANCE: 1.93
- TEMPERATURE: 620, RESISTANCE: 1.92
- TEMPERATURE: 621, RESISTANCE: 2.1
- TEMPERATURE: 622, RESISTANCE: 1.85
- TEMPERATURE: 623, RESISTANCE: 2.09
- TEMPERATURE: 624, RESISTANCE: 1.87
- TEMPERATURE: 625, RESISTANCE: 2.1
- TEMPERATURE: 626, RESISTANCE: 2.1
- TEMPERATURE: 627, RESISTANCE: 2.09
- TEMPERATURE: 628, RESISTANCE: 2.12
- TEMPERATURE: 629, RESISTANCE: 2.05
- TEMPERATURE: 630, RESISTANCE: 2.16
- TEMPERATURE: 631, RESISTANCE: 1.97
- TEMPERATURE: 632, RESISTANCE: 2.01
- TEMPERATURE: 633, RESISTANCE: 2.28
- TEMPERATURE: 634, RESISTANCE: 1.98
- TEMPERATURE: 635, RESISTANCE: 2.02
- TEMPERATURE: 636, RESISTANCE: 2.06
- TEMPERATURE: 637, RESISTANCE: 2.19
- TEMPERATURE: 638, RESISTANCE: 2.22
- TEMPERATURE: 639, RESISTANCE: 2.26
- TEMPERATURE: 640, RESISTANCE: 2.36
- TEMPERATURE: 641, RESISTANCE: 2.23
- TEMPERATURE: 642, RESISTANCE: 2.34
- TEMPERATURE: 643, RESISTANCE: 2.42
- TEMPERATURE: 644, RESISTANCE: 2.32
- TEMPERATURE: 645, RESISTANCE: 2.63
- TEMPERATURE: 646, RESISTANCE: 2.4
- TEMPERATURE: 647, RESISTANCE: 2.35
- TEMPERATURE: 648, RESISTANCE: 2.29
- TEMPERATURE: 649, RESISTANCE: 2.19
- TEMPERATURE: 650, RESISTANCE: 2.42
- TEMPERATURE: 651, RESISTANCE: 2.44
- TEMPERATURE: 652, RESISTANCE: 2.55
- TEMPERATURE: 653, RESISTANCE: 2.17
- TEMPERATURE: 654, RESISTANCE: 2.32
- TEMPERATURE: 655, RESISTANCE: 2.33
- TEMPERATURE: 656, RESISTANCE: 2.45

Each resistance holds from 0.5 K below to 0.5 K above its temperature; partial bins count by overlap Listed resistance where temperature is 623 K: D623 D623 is 2.09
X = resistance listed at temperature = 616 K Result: 2.03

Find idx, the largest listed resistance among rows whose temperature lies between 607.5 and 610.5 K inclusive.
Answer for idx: 2.37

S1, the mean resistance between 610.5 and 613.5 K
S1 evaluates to 2.15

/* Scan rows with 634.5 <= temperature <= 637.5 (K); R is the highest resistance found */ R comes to 2.19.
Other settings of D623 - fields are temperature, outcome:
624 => 1.87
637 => 2.19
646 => 2.4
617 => 2.36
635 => 2.02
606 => 2.22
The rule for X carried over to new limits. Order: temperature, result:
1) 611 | 2.18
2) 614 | 2.04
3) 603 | 2.32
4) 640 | 2.36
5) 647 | 2.35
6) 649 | 2.19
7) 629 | 2.05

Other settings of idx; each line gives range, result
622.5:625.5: 2.1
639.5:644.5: 2.42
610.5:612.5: 2.18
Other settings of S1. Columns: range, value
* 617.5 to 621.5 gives 1.98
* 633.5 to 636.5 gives 2.02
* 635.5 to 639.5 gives 2.18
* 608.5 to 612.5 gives 2.21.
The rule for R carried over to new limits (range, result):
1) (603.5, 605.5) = 2.35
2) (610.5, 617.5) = 2.36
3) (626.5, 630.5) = 2.16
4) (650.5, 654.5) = 2.55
